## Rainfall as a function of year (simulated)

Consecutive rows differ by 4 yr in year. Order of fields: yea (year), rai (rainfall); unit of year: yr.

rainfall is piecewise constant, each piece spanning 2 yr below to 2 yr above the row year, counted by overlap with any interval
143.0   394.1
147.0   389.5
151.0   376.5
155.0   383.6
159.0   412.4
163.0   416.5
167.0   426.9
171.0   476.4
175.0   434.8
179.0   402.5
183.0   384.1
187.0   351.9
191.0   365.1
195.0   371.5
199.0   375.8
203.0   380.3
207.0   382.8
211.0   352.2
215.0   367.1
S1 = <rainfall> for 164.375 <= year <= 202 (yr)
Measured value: 399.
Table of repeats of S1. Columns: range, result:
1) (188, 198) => 367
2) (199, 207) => 380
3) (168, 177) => 452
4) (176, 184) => 400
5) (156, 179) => 429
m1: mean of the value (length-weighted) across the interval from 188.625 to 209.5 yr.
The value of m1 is 374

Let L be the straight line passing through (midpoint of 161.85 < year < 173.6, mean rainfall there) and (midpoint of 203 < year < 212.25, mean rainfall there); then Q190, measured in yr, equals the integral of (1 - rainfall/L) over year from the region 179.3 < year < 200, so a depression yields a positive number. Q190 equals 1.6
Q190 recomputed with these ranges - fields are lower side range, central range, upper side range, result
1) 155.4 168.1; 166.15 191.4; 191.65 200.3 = -0.9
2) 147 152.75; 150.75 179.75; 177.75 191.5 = -3.1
